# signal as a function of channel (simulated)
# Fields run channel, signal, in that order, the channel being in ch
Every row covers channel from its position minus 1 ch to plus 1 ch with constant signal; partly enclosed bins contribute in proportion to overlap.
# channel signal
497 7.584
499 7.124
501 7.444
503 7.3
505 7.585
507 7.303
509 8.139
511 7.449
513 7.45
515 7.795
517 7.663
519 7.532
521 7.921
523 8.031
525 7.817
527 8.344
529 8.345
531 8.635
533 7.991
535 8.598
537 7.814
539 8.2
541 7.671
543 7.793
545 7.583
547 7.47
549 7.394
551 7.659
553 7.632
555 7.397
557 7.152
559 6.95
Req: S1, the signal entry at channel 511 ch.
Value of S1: 7.449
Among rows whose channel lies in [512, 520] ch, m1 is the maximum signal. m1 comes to 7.795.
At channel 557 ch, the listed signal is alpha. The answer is 7.152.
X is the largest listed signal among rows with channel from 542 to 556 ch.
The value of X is 7.793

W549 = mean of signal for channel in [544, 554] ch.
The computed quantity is 7.55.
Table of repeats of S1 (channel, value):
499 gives 7.124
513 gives 7.45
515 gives 7.795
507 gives 7.303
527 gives 8.344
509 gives 8.139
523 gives 8.031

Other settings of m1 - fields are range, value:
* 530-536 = 8.635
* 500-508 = 7.585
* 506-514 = 8.139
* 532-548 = 8.598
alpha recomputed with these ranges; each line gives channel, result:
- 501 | 7.444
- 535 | 8.598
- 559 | 6.95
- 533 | 7.991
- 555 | 7.397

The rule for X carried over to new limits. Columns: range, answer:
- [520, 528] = 8.344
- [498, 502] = 7.444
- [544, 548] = 7.583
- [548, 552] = 7.659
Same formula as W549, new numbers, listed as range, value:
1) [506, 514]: 7.59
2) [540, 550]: 7.58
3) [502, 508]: 7.4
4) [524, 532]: 8.29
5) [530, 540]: 8.25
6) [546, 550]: 7.43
